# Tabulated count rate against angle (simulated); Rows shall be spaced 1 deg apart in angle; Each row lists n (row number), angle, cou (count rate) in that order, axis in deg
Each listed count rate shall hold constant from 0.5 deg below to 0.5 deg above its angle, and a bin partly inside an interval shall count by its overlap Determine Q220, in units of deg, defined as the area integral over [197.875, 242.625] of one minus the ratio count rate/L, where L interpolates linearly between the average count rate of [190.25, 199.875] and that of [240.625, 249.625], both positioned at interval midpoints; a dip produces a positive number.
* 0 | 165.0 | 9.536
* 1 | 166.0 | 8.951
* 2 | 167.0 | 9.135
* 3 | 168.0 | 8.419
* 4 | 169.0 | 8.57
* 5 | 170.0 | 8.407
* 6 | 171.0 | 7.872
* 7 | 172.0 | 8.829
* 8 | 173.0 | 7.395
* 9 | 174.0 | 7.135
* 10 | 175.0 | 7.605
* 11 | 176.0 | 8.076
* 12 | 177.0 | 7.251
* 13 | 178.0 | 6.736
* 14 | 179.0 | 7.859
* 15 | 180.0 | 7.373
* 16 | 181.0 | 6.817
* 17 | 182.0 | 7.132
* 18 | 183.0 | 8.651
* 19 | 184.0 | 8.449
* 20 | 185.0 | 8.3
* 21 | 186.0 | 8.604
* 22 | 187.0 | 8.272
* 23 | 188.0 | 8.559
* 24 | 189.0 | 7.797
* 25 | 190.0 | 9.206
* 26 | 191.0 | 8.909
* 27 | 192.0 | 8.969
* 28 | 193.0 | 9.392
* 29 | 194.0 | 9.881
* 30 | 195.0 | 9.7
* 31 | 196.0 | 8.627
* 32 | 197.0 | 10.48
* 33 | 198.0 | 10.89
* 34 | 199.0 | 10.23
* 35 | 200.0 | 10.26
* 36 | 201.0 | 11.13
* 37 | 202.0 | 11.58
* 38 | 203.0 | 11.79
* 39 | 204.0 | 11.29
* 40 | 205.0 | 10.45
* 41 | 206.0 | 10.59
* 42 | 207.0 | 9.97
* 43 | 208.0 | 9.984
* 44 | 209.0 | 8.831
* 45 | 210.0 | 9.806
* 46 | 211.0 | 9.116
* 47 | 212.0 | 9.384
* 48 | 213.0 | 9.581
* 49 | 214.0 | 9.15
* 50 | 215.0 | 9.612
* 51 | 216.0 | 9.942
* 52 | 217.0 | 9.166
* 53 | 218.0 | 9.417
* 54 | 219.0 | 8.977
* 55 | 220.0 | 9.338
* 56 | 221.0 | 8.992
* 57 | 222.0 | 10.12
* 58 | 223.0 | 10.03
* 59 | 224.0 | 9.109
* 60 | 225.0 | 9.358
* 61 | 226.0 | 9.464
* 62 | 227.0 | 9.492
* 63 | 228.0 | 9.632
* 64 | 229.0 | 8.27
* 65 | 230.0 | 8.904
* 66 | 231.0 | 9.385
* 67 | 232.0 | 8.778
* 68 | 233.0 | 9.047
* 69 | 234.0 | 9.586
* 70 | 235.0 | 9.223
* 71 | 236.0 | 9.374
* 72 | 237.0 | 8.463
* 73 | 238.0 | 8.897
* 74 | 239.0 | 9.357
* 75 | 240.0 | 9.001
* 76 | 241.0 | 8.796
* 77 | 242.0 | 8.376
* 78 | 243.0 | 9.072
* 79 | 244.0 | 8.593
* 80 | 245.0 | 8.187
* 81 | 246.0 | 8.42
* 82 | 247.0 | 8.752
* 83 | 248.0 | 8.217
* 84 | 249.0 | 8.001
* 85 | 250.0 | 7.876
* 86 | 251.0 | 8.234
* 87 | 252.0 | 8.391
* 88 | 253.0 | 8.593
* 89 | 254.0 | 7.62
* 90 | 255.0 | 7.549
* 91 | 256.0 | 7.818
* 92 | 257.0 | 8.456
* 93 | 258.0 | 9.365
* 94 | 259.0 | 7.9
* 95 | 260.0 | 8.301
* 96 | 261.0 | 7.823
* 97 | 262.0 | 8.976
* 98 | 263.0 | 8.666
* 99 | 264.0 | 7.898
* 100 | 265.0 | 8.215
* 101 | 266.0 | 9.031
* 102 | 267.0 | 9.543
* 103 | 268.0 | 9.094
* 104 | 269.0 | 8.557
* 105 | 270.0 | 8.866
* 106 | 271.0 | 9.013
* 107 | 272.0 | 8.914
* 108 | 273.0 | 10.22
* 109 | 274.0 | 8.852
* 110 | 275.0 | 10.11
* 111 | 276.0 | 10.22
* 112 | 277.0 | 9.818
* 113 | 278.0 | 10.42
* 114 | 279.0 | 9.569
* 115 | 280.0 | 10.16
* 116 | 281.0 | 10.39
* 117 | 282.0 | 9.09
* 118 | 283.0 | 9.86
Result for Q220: -2.49 deg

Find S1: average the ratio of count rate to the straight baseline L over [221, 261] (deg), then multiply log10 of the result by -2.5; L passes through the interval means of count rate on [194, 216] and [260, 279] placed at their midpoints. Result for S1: 0.095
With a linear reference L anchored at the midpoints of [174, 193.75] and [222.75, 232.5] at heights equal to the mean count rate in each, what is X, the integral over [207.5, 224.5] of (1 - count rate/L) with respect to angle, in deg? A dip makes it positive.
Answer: -1.0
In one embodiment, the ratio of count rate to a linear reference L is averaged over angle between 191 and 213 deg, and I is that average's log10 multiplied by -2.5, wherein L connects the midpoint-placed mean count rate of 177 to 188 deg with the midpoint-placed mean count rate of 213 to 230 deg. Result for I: -0.17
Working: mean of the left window 7.83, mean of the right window 9.37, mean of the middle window 10.1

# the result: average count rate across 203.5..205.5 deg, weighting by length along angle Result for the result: 10.9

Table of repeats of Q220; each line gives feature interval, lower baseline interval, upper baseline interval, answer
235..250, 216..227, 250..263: 0.1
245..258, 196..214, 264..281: 2.0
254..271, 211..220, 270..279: 1.9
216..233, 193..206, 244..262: 0.3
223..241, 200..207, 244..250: 0.1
